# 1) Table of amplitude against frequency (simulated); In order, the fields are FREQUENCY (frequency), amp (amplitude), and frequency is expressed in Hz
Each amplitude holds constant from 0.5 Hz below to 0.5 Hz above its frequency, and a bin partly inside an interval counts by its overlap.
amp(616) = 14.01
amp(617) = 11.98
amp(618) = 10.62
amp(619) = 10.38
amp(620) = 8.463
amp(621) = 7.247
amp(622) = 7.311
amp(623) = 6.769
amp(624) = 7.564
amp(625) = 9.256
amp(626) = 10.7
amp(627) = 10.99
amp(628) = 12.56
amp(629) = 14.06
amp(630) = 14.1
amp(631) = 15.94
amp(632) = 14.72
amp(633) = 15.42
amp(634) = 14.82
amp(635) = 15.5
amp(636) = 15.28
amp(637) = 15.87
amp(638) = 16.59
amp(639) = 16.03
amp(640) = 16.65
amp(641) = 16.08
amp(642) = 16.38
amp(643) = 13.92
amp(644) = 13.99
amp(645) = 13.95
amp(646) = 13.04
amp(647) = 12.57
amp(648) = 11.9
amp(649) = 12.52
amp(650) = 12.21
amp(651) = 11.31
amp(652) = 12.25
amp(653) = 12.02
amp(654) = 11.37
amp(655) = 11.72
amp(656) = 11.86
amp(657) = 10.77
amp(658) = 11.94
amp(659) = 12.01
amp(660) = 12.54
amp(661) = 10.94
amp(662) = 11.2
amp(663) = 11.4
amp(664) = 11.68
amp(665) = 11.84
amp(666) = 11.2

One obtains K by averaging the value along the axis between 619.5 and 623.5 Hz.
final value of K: 7.45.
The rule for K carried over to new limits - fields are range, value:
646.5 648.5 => 12.2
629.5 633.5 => 15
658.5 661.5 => 11.8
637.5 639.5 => 16.3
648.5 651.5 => 12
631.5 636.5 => 15.1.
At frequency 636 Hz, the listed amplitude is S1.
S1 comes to 15.28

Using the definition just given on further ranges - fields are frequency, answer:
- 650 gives 12.21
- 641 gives 16.08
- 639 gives 16.03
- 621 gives 7.247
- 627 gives 10.99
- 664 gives 11.68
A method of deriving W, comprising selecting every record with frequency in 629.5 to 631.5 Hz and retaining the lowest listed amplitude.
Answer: 14.1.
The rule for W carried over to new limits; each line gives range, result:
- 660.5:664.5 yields 10.94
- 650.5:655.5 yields 11.31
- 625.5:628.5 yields 10.7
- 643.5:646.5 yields 13.04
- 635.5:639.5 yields 15.28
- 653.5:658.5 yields 10.77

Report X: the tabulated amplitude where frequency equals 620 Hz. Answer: 8.463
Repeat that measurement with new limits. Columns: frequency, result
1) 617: 11.98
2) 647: 12.57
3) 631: 15.94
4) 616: 14.01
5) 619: 10.38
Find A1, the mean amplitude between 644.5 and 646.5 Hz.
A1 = 13.5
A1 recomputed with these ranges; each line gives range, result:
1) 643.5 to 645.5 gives 14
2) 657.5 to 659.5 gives 12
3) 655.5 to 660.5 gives 11.8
